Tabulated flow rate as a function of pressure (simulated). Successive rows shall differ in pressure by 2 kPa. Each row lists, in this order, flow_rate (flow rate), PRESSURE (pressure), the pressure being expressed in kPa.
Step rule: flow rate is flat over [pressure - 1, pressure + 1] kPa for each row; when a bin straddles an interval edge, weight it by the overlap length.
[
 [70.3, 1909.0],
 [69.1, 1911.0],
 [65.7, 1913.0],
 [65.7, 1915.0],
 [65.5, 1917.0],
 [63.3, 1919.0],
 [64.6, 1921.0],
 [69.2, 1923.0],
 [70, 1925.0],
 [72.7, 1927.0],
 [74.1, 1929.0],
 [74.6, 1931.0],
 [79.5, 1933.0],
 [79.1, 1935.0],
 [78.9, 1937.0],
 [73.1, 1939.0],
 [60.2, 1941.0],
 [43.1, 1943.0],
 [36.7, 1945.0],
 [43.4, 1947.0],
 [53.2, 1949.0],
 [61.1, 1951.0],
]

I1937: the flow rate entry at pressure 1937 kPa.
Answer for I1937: 78.9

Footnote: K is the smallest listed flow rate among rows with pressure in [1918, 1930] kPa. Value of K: 63.3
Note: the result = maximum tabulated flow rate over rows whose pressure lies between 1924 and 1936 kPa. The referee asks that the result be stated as 79.5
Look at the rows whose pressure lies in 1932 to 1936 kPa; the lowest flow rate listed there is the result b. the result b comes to 79.1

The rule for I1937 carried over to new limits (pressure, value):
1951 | 61.1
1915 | 65.7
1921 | 64.6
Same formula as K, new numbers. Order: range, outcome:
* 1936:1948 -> 36.7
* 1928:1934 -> 74.1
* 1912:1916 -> 65.7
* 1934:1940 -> 73.1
